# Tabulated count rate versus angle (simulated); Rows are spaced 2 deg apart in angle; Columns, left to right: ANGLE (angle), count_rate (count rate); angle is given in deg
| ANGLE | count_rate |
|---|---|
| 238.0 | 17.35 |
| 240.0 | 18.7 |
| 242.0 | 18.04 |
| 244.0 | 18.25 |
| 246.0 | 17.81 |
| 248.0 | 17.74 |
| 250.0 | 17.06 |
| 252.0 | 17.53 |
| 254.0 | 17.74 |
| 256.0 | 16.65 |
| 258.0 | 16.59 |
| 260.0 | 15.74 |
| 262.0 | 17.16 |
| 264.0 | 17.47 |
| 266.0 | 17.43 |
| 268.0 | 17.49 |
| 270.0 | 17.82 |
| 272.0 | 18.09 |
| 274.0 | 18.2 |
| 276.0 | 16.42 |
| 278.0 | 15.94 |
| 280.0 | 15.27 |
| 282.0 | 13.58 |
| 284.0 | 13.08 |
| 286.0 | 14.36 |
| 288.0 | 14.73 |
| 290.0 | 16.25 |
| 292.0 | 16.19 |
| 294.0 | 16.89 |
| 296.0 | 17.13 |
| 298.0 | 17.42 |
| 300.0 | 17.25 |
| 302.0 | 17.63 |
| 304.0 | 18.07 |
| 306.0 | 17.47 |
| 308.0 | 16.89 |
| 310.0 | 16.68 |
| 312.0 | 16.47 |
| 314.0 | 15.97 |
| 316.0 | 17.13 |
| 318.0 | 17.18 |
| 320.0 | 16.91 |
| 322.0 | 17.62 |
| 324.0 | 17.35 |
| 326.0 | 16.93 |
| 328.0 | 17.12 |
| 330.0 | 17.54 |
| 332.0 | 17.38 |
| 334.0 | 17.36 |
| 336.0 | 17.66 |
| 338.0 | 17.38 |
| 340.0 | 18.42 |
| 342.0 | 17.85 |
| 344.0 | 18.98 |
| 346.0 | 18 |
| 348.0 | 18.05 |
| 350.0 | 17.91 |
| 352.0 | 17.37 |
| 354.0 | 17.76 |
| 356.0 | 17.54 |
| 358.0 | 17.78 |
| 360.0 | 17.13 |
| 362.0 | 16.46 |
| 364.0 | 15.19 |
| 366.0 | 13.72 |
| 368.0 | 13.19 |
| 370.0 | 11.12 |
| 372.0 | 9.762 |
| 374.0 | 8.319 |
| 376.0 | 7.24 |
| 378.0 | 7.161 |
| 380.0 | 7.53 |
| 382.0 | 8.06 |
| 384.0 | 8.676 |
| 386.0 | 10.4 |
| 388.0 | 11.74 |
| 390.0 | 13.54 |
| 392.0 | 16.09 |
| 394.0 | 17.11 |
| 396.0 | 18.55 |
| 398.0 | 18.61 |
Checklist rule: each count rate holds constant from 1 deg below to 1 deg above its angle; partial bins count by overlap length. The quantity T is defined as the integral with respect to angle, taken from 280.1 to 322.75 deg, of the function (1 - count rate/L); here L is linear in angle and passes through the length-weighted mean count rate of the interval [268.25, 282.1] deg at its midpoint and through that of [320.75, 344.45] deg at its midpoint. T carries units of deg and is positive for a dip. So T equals 1.8 deg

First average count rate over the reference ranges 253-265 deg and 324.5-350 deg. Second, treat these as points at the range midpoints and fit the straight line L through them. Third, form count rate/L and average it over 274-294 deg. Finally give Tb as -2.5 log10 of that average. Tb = 0.12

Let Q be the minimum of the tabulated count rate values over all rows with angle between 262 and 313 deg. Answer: 13.08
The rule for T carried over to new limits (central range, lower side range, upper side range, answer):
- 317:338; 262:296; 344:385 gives -3.71 deg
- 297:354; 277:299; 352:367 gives -4.82 deg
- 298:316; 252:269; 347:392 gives -2.02 deg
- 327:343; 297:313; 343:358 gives 0.10 deg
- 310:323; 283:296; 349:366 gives -0.69 deg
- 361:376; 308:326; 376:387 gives -3.08 deg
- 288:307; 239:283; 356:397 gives -1.63 deg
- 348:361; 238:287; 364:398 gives -4.81 deg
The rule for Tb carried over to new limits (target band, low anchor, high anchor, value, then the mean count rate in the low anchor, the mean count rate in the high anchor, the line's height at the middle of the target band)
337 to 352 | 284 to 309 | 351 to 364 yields -0.062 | 16.5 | 17.2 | 17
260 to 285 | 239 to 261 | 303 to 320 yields 0.052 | 17.4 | 17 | 17.3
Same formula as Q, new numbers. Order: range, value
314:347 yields 15.97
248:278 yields 15.74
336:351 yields 17.38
